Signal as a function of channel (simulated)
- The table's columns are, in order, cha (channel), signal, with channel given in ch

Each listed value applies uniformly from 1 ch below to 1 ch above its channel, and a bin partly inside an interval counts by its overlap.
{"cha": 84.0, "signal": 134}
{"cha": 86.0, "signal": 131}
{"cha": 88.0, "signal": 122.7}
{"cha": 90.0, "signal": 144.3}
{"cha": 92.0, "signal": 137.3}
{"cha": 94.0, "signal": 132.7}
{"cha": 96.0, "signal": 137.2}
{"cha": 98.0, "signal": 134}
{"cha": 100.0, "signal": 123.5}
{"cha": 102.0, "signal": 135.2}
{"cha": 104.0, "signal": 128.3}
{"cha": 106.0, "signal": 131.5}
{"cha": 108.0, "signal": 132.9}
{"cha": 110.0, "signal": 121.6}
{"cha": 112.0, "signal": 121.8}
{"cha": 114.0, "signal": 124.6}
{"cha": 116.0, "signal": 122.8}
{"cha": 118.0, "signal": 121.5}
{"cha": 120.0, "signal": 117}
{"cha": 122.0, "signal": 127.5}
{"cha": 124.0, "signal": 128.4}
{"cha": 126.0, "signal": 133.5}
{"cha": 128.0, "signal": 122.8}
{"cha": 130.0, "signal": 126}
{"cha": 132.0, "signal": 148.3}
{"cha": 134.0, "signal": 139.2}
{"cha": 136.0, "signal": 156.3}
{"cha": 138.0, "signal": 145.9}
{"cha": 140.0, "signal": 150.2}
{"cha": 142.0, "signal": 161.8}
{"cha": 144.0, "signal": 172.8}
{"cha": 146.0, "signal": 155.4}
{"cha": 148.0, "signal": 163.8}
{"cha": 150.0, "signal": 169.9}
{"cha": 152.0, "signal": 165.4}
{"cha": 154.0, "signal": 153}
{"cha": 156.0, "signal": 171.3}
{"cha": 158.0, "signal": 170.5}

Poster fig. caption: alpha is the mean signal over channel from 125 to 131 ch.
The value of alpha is 127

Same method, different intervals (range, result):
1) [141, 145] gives 167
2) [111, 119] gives 123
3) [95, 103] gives 132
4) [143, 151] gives 165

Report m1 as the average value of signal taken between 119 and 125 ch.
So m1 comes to 124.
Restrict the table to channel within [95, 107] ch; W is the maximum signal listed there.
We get 137.2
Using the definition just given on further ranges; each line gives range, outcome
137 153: 172.8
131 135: 148.3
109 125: 128.4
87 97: 144.3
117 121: 121.5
